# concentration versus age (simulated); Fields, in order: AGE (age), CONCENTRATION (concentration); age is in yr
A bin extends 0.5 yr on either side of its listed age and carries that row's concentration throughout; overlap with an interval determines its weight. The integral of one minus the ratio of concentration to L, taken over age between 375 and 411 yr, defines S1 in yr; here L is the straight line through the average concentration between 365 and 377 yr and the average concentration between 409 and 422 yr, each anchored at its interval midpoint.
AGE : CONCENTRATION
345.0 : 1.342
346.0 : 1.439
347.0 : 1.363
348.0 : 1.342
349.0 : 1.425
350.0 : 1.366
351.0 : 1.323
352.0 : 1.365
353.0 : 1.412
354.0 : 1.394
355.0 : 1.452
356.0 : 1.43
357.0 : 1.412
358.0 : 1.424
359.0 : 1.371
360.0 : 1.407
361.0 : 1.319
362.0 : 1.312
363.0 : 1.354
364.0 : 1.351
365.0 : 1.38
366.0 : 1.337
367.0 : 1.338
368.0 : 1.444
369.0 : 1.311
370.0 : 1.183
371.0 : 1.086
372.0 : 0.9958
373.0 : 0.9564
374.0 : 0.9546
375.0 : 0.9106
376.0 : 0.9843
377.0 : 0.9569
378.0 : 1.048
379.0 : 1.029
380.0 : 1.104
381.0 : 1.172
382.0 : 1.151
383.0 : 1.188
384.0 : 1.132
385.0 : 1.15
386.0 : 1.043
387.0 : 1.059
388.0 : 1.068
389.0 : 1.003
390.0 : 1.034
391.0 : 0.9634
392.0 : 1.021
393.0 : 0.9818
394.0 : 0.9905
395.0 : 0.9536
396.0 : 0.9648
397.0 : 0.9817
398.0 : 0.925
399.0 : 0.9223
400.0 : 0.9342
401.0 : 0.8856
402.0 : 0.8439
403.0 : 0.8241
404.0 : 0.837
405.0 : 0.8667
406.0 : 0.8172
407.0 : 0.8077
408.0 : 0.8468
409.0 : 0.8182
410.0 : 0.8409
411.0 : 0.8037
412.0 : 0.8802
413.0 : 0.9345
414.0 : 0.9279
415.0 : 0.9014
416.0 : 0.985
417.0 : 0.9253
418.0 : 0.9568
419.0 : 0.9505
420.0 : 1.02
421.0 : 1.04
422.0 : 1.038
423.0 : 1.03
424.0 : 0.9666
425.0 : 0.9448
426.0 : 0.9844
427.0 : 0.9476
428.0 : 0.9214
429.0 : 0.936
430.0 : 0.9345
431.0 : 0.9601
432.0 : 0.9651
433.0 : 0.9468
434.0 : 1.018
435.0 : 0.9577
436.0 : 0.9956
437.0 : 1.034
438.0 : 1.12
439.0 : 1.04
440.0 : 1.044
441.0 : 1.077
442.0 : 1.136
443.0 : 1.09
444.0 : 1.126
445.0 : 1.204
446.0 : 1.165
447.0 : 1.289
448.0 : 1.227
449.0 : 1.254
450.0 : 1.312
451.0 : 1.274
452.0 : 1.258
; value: 2.28 yr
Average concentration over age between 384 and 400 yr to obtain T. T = 1.01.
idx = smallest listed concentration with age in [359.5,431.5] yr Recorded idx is 0.8037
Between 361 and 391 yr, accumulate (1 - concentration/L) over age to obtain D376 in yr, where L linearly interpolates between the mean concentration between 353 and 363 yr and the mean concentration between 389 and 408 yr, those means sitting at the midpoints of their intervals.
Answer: 1.1 yr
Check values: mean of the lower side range 1.39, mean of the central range 1.14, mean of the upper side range 0.92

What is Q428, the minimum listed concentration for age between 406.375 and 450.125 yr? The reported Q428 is 0.8037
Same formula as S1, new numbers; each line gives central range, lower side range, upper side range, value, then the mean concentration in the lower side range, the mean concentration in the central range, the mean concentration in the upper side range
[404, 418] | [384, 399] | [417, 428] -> 1.7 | 1.01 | 0.875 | 0.982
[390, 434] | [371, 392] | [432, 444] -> 4.8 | 1.05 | 0.931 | 1.04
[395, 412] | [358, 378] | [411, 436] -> 2.9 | 1.21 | 0.873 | 0.959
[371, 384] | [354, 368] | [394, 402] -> 1.5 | 1.38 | 1.04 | 0.936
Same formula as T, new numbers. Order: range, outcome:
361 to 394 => 1.13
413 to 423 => 0.973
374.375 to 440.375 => 0.972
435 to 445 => 1.07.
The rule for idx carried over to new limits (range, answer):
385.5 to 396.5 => 0.9536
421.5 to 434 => 0.9214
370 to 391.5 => 0.9106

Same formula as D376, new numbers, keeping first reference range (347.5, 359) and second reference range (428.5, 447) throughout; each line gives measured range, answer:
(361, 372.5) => 0.49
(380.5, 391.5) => 1.51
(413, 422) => 1.31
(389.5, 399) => 1.94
